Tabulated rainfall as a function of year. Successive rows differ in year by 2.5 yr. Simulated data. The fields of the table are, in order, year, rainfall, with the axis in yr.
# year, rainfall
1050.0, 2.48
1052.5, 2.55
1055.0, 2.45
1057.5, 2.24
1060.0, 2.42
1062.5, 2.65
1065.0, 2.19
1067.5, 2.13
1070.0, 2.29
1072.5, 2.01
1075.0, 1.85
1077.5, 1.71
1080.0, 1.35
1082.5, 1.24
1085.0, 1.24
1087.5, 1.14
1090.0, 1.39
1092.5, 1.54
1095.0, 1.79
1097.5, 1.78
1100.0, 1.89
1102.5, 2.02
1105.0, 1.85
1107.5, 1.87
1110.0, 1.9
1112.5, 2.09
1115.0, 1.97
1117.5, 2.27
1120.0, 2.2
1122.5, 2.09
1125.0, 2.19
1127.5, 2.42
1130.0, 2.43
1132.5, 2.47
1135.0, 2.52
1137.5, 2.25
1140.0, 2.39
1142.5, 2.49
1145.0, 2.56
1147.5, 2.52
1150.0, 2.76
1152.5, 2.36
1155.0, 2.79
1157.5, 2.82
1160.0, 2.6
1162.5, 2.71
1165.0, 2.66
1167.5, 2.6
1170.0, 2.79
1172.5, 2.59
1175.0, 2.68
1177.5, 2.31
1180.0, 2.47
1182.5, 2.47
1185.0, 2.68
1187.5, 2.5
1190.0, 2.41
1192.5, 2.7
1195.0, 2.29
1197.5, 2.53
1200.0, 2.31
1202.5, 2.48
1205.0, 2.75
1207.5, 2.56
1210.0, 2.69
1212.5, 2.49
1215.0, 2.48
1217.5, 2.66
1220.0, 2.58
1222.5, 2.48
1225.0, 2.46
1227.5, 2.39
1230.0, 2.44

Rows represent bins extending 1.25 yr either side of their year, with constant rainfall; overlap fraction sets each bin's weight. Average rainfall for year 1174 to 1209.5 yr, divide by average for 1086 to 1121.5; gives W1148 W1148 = 1.37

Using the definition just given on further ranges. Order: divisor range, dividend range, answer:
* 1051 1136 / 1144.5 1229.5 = 1.28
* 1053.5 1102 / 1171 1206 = 1.35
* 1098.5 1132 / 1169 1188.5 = 1.22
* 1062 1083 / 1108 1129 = 1.10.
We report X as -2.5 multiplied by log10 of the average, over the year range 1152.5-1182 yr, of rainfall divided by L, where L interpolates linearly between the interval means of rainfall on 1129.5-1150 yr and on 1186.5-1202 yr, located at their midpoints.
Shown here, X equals -0.067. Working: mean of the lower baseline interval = 2.47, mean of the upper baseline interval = 2.46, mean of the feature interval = 2.62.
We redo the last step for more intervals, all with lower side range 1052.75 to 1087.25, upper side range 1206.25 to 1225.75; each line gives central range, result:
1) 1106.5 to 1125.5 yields 0.045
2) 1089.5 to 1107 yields 0.178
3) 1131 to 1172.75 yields -0.125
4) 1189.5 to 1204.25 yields 0.005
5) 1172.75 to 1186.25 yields -0.053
